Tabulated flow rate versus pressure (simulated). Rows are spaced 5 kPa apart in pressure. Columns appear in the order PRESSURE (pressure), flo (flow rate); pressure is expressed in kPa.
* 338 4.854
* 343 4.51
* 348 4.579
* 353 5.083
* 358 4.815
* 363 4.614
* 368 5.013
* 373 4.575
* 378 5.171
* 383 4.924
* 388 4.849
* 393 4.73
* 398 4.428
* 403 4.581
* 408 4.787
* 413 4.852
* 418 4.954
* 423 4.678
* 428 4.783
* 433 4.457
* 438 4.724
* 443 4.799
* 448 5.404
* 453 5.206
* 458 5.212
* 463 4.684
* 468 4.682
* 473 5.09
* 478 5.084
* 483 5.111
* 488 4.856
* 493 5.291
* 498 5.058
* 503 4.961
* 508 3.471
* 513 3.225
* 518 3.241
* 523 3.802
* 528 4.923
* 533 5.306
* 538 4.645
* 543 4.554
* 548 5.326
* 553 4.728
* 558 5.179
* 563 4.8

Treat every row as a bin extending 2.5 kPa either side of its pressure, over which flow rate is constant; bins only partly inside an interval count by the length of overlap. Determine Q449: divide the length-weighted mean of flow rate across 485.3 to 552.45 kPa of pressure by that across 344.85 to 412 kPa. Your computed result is 0.95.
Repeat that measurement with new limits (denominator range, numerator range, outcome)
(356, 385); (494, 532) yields 0.86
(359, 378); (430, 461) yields 1.03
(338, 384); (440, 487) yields 1.04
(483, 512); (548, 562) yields 1.07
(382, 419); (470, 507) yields 1.05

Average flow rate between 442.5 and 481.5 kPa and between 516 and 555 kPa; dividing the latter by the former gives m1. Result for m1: 0.91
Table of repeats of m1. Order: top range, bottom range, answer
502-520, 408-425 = 0.75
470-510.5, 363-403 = 1.02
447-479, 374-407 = 1.05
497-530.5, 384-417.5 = 0.86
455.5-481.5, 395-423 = 1.05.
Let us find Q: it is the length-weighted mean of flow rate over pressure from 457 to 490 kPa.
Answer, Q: 4.95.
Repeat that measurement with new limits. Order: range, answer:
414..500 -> 4.94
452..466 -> 5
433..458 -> 4.99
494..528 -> 4.09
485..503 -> 5.05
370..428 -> 4.78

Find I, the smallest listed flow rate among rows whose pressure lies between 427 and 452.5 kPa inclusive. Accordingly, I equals 4.457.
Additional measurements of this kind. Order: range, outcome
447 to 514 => 3.225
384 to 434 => 4.428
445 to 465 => 4.684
